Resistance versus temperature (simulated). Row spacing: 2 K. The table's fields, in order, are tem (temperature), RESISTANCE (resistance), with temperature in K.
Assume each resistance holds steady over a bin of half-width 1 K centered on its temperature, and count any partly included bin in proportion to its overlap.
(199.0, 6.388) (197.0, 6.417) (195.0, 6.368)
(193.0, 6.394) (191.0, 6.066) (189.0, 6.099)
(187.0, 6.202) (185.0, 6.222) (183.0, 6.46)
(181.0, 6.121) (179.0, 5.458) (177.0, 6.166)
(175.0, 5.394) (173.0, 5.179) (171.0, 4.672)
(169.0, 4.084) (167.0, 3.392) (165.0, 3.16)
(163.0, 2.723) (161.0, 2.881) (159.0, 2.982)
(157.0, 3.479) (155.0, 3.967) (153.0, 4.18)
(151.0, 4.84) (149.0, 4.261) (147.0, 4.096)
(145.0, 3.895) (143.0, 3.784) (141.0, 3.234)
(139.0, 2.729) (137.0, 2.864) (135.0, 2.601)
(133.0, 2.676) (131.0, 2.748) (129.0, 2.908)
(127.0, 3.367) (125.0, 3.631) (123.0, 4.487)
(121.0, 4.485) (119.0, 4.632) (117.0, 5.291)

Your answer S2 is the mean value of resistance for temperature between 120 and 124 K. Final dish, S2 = 4.49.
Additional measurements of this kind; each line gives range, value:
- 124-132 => 3.16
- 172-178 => 5.58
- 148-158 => 4.15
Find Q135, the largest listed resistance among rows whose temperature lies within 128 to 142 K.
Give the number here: 3.234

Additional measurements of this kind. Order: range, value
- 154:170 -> 4.084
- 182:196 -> 6.46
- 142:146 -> 3.895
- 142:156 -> 4.84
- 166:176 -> 5.394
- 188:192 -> 6.099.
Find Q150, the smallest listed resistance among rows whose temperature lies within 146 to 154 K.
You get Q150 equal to 4.096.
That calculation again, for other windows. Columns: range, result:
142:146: 3.784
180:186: 6.121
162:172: 2.723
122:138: 2.601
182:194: 6.066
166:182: 3.392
